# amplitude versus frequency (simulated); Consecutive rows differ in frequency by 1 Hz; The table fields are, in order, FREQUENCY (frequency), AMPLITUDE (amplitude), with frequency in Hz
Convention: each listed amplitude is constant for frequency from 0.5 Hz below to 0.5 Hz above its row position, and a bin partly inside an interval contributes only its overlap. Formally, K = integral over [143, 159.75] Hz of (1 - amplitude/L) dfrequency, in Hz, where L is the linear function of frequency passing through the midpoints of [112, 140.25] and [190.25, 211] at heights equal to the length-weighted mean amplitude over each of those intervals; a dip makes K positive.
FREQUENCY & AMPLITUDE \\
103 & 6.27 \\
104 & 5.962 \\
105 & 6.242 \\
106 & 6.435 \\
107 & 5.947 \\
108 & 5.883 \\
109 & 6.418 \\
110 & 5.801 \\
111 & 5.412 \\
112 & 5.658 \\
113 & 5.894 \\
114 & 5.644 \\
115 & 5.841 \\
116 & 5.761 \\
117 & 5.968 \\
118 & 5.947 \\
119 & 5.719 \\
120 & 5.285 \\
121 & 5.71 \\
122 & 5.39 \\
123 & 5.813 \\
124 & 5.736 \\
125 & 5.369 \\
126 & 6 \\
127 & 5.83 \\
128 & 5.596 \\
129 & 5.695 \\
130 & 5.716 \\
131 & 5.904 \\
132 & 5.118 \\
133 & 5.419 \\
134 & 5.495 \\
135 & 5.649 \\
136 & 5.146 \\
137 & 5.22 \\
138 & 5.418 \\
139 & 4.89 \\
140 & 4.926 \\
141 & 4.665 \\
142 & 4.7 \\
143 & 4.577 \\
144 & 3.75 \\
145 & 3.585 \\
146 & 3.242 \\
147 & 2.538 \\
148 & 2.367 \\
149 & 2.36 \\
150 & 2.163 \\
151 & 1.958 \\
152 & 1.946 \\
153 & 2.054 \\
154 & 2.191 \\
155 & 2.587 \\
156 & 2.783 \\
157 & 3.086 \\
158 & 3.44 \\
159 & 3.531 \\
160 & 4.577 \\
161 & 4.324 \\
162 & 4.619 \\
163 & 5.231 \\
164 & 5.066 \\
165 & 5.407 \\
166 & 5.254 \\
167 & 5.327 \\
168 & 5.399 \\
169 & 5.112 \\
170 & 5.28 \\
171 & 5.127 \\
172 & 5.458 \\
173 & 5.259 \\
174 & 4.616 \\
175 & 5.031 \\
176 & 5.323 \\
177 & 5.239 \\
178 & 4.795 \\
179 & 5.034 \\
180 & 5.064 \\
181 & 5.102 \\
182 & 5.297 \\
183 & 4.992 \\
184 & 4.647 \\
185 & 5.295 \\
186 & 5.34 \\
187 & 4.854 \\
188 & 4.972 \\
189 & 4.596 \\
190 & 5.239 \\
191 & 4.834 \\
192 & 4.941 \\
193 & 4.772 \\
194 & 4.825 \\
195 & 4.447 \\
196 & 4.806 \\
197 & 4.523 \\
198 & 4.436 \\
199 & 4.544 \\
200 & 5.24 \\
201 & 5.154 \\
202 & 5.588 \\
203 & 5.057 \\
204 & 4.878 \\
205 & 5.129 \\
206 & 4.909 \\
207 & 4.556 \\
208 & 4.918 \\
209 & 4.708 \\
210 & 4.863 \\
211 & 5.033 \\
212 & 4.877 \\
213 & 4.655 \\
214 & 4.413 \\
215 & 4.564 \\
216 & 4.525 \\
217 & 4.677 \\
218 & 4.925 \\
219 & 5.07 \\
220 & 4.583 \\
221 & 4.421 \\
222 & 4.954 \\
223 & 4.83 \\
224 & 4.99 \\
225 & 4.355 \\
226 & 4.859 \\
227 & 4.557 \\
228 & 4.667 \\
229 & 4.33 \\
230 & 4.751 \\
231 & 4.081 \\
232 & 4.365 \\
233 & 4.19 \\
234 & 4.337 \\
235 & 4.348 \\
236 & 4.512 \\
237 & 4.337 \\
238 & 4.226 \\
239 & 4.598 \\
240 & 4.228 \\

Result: 7.95 Hz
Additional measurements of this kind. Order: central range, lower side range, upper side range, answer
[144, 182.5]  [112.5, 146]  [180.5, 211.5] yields 7.4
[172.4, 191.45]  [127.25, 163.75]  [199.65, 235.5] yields -2.7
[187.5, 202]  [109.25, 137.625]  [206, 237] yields 0.2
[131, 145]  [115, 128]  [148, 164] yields -1.5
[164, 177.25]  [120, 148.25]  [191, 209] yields -0.8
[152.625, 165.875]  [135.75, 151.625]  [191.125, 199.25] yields 0.9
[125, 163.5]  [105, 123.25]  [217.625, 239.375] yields 9.3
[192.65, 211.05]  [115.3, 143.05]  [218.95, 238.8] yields -0.3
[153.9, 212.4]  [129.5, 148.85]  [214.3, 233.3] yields -2.2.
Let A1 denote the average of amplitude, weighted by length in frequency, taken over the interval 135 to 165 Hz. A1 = 3.75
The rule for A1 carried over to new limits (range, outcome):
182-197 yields 4.9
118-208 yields 4.71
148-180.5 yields 4.18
